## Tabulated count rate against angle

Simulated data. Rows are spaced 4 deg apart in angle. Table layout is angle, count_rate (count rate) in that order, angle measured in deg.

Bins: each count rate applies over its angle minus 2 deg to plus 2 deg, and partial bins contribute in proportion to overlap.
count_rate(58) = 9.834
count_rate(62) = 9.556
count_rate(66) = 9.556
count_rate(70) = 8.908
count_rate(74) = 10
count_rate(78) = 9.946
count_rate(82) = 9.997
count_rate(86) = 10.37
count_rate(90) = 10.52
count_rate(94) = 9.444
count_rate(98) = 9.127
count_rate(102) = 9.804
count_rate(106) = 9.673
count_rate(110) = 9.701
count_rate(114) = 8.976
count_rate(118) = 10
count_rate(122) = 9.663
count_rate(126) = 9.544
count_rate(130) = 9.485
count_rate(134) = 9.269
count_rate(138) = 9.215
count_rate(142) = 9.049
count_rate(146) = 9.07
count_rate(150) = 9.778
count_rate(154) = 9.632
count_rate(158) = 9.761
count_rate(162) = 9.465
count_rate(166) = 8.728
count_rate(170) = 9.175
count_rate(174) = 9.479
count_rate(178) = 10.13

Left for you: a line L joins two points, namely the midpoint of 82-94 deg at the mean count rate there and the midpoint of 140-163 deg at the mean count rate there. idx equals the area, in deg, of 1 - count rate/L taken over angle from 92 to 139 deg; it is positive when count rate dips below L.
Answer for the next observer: 1.8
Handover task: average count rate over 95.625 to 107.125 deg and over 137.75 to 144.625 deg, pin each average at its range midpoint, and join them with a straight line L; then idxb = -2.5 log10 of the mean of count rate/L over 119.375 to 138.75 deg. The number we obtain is -0.03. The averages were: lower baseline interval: 9.52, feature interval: 9.47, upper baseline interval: 9.11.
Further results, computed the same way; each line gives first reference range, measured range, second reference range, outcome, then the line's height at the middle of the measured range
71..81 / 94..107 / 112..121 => 0.016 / 9.65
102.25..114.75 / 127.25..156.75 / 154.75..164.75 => 0.020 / 9.55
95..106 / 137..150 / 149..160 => 0.054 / 9.67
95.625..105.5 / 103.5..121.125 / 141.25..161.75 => -0.012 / 9.49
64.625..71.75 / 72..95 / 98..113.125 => -0.079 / 9.37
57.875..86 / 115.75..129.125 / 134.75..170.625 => -0.026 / 9.47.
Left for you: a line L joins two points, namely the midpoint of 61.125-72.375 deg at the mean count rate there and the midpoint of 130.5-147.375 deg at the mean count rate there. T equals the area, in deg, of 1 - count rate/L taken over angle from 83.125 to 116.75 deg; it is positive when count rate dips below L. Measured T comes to -1.6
